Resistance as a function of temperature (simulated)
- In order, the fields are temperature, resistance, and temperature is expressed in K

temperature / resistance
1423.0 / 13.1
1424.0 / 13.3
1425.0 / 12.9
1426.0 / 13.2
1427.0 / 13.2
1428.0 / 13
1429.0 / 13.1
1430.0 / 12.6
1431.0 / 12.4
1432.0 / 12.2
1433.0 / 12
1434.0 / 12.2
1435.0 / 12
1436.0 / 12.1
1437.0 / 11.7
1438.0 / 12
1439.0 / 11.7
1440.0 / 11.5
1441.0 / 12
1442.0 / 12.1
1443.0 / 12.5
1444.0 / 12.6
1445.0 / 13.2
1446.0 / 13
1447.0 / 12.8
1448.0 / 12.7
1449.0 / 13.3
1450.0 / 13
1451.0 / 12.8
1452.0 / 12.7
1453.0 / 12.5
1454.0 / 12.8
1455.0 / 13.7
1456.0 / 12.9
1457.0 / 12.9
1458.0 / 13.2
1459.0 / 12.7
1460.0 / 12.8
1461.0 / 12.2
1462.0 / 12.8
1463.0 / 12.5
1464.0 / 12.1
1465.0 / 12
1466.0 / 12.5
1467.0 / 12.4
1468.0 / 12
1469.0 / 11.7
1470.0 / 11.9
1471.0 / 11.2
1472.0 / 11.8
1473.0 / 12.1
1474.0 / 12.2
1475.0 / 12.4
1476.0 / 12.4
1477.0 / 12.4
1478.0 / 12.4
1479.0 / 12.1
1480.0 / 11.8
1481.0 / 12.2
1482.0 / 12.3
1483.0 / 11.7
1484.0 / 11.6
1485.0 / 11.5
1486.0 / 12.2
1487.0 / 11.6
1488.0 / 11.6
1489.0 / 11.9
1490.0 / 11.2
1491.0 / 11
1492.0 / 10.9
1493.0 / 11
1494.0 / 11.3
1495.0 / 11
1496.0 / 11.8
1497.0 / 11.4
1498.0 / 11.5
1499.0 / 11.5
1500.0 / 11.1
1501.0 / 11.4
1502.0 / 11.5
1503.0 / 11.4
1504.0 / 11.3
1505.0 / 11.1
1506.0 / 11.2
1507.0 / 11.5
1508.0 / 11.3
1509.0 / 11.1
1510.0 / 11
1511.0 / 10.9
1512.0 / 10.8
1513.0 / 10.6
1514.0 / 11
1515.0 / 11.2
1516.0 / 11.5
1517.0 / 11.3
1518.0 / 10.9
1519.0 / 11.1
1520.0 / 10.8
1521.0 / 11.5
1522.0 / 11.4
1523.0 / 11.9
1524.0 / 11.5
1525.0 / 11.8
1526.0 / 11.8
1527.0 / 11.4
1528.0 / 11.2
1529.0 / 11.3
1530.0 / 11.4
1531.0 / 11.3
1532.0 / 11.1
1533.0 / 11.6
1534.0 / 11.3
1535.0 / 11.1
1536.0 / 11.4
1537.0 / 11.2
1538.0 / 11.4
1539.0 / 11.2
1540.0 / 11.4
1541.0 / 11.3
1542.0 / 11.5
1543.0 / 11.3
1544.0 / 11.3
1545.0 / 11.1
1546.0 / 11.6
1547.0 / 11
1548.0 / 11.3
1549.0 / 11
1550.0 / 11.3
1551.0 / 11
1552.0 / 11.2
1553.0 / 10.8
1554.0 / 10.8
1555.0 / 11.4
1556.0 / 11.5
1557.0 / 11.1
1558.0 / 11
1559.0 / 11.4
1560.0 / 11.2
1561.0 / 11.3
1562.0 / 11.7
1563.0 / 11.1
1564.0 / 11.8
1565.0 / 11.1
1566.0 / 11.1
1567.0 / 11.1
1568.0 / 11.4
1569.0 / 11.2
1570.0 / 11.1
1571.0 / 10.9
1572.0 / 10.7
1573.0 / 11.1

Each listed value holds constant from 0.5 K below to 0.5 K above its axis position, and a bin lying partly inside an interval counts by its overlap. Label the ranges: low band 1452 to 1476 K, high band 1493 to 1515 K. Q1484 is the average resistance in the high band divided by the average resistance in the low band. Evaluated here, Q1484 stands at 0.90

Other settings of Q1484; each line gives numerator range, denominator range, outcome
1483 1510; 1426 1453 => 0.91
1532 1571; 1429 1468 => 0.90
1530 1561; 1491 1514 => 1.00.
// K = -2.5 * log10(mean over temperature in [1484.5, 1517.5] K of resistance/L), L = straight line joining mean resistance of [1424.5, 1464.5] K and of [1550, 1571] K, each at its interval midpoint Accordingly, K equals 0.059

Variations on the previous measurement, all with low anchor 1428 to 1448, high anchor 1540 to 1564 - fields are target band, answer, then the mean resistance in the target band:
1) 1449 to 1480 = -0.03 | 12.4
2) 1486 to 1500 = 0.04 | 11.4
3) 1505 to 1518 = 0.05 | 11.1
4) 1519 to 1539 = 0.01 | 11.4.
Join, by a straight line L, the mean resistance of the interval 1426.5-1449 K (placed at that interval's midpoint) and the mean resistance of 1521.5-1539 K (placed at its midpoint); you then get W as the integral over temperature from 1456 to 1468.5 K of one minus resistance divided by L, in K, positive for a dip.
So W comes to -0.39 K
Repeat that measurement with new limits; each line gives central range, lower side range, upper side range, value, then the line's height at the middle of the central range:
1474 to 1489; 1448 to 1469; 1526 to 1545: 0.31 K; 12.3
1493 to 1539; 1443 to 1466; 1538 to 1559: 1.80 K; 11.8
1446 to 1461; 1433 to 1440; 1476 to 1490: -1.22 K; 11.9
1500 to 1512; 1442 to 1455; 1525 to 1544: 0.63 K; 11.8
